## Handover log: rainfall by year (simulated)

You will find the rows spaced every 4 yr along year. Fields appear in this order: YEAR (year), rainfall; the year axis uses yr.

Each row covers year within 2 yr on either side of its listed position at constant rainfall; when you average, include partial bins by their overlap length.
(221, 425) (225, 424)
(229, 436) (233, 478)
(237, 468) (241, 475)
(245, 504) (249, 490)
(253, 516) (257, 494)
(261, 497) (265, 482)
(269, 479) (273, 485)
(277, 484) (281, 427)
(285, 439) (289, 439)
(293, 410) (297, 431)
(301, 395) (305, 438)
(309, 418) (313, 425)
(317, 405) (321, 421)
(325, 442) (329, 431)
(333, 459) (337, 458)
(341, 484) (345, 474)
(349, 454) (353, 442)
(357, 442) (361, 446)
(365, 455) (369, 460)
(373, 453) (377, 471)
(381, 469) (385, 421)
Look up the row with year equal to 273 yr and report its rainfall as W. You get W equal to 485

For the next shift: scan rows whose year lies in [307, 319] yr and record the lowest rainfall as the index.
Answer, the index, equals 405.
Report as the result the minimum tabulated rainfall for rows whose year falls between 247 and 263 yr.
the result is 490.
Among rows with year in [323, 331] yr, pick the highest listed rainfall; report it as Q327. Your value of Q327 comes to 442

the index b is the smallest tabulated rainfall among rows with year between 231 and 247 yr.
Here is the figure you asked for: 468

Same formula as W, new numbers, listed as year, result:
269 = 479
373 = 453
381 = 469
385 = 421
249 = 490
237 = 468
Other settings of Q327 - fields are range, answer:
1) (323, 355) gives 484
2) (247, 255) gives 516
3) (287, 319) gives 439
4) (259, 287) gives 497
